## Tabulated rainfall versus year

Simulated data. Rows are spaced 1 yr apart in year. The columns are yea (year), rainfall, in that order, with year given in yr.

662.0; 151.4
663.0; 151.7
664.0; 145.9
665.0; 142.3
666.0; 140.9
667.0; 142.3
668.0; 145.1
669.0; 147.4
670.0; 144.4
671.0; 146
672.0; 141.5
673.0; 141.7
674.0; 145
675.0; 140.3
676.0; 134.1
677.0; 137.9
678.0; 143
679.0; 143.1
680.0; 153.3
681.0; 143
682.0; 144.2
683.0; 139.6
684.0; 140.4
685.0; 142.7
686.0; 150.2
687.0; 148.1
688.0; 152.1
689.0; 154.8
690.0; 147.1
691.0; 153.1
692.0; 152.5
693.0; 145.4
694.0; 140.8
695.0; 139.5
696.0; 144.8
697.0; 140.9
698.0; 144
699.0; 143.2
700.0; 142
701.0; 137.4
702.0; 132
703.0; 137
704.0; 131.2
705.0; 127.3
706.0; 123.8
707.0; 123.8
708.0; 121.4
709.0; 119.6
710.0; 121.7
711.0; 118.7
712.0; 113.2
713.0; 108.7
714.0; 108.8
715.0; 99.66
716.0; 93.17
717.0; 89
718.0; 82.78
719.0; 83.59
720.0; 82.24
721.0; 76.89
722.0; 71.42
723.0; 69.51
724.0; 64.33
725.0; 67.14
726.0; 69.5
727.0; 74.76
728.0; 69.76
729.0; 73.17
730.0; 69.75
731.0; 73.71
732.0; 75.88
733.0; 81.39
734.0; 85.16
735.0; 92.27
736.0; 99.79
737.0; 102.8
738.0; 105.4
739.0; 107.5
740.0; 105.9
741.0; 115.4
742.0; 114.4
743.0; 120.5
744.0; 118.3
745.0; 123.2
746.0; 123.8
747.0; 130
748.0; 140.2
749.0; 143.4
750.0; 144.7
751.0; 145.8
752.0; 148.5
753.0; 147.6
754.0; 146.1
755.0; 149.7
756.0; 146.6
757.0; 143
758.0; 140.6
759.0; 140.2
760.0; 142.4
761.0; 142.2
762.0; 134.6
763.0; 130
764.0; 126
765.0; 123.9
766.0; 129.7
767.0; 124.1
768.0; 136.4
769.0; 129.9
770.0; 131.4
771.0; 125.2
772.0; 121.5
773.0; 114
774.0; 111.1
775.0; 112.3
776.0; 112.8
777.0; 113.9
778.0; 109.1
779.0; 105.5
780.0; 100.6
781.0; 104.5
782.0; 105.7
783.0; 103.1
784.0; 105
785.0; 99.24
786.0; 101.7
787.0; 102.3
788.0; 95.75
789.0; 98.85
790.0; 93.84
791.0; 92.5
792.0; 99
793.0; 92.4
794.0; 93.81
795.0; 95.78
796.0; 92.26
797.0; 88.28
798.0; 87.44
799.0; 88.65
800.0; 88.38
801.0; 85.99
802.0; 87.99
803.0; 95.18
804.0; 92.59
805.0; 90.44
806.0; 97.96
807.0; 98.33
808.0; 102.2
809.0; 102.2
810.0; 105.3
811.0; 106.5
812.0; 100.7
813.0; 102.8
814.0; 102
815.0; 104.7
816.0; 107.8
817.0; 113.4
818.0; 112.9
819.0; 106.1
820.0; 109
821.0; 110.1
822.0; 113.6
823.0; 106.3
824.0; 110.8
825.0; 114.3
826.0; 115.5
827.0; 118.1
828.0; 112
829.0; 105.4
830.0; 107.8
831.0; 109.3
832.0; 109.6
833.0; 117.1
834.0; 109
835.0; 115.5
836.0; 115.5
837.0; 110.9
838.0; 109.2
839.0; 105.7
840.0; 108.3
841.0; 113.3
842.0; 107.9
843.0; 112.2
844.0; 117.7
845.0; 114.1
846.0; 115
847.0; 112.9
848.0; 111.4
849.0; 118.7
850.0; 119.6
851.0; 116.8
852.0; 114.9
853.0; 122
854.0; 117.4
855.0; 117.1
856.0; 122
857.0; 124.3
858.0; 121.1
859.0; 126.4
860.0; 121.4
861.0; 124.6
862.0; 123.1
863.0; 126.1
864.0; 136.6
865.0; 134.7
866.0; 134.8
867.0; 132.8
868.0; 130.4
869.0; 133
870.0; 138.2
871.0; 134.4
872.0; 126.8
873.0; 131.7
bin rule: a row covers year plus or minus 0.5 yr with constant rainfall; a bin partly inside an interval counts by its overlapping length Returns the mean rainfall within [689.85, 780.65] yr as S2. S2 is 117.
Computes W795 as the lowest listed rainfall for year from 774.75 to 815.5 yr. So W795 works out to 85.99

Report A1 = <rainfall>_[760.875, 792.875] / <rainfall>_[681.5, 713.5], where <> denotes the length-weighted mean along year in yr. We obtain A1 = 0.8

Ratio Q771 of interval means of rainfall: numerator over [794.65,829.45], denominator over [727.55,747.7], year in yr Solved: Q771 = 1.02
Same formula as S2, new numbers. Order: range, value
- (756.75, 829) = 109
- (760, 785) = 119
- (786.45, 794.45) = 96.1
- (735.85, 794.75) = 120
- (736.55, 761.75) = 132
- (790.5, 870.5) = 110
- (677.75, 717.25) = 134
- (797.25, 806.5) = 90.5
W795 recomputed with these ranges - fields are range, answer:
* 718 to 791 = 64.33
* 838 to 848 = 105.7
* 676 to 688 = 134.1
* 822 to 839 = 105.4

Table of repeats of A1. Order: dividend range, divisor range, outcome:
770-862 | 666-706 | 0.75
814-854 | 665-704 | 0.78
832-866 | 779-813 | 1.21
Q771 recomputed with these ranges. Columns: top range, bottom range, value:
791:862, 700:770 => 0.95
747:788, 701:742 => 1.29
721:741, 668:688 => 0.58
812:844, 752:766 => 0.79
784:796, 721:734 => 1.34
